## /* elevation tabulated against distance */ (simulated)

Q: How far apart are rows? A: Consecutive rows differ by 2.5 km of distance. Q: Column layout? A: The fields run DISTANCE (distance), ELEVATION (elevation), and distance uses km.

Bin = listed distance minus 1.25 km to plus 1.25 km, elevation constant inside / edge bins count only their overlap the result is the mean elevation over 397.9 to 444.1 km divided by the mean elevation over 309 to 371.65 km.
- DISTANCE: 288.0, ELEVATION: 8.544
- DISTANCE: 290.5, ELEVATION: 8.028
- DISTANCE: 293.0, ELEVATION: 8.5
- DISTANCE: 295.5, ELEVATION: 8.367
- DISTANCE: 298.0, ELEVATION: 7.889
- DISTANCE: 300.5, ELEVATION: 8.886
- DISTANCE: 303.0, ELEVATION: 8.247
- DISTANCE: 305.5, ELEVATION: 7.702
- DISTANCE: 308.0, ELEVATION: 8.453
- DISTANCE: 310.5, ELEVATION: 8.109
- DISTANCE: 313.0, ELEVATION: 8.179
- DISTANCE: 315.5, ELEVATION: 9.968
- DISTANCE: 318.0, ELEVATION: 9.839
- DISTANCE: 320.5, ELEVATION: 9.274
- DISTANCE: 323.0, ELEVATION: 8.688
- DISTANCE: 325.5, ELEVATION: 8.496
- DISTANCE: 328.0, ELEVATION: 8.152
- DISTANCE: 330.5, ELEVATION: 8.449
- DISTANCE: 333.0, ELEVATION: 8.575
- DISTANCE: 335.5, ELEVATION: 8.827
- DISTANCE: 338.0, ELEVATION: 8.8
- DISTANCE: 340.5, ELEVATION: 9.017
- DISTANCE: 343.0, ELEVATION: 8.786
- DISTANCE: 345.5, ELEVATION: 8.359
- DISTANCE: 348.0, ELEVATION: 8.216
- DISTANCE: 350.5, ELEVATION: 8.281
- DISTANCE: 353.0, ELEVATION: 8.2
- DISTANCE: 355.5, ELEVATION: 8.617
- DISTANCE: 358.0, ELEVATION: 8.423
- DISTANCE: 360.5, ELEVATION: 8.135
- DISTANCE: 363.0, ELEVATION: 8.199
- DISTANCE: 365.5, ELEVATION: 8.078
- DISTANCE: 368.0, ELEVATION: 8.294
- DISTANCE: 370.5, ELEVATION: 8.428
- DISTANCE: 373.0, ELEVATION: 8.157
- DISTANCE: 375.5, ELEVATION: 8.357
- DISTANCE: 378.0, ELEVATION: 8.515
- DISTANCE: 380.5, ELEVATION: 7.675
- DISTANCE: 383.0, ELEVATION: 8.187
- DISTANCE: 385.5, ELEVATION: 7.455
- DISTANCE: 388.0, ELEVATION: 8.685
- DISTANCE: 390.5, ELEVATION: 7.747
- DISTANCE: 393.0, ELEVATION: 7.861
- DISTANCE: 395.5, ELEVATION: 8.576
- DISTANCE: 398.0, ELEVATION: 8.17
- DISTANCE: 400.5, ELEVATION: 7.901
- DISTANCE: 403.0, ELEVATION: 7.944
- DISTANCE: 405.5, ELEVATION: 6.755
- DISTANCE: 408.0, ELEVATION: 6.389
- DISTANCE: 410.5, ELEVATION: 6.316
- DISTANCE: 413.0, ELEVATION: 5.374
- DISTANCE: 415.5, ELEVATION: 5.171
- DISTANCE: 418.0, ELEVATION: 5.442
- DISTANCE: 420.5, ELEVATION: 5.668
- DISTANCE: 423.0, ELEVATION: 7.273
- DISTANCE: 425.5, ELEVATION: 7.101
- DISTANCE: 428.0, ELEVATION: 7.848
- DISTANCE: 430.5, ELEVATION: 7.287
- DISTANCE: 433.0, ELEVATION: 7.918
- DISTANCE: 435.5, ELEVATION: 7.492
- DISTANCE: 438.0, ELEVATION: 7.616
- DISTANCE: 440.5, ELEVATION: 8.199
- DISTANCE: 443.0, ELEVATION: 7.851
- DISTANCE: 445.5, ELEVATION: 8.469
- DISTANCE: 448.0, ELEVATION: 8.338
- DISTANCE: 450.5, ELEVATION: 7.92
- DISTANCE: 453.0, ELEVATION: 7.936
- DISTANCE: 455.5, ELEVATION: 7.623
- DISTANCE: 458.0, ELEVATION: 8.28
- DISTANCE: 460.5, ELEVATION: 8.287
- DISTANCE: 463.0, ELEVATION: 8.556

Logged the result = 0.82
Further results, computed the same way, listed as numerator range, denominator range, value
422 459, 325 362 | 0.92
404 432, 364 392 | 0.79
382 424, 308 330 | 0.81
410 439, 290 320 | 0.79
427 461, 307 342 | 0.90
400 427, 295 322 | 0.75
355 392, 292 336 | 0.95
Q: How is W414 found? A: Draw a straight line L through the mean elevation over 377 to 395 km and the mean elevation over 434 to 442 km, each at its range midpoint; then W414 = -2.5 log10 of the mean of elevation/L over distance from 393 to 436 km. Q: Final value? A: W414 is 0.131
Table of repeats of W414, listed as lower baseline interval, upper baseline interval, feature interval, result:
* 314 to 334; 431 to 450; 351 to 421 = 0.108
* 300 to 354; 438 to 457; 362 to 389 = 0.026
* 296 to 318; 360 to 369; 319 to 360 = -0.032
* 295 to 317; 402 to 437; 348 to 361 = -0.085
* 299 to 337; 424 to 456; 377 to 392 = 0.022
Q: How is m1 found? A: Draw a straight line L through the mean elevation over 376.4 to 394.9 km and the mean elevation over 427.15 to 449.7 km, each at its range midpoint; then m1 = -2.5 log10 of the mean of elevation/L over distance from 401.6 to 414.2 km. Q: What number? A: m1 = 0.21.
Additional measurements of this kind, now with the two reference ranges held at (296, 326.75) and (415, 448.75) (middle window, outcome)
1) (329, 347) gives -0.043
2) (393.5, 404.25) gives -0.064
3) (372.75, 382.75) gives -0.038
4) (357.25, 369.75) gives -0.023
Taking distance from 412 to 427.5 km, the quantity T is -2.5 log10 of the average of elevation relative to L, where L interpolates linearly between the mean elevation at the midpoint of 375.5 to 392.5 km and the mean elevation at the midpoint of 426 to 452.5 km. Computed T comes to 0.28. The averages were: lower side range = 8.06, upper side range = 7.87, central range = 6.1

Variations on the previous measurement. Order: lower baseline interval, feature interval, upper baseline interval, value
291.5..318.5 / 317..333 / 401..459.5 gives -0.06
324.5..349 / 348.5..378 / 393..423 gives -0.05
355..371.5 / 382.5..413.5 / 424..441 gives 0.06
